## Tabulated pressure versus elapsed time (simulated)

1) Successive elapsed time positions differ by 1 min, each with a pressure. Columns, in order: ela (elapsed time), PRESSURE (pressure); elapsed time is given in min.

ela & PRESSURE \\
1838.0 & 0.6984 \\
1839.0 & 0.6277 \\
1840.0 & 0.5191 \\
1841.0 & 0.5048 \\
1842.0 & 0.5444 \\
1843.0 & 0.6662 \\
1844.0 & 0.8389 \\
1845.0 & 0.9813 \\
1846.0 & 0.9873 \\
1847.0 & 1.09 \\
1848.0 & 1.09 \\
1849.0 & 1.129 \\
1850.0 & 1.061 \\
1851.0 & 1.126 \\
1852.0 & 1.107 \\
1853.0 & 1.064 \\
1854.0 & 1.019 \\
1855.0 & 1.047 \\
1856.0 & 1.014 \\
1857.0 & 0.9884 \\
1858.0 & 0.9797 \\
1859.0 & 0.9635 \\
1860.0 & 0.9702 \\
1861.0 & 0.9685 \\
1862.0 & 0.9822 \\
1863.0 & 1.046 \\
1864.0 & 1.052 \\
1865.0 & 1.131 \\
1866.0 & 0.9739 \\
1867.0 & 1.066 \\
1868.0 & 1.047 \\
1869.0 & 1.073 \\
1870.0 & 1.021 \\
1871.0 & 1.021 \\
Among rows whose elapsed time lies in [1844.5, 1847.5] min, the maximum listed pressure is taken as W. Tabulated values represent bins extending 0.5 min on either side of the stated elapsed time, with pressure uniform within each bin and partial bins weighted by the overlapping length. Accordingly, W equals 1.09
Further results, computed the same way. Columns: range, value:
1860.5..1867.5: 1.131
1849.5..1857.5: 1.126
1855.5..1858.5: 1.014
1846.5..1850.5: 1.129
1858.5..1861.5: 0.9702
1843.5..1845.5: 0.9813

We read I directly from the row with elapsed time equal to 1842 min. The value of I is 0.5444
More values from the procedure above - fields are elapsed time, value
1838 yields 0.6984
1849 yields 1.129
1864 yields 1.052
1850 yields 1.061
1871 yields 1.021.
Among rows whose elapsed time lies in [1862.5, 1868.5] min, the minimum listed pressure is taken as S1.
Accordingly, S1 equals 0.9739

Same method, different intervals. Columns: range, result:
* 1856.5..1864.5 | 0.9635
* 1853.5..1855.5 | 1.019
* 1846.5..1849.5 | 1.09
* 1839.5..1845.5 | 0.5048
